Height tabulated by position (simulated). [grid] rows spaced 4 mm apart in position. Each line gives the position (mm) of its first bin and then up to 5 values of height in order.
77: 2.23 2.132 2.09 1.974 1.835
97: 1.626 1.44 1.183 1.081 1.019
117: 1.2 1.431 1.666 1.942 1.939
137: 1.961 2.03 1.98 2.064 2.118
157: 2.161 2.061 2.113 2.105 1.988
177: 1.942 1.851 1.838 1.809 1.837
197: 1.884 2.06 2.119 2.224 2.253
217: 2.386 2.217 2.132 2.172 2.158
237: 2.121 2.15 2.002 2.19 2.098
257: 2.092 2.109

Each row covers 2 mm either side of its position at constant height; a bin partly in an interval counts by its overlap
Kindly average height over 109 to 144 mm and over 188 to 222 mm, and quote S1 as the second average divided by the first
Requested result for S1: 1.29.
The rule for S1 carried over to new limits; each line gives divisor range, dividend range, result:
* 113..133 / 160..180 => 1.32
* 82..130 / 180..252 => 1.35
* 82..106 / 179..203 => 1.09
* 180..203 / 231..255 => 1.13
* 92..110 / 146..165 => 1.47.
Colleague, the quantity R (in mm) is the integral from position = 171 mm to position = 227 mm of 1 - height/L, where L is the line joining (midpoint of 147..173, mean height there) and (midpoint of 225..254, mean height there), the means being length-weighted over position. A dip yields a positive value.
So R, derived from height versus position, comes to 1.9 mm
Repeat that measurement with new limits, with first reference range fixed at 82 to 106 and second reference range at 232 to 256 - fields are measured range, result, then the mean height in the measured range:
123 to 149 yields -1.3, 1.93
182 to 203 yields 1.1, 1.88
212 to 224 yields -1.3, 2.28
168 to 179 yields -0.4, 2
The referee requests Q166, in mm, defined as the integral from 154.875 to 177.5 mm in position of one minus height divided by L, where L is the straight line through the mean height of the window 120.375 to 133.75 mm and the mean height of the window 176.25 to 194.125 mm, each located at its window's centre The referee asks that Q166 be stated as -3.1 mm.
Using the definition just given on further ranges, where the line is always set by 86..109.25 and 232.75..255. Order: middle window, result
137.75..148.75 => -1.6 mm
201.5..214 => -1.2 mm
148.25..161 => -2.3 mm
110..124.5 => 3.5 mm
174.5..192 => 0.3 mm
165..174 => -1.1 mm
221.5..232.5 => -0.6 mm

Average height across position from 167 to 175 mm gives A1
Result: 2.05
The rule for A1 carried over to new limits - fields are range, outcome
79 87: 2.11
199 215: 2.16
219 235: 2.17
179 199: 1.84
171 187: 1.9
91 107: 1.52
